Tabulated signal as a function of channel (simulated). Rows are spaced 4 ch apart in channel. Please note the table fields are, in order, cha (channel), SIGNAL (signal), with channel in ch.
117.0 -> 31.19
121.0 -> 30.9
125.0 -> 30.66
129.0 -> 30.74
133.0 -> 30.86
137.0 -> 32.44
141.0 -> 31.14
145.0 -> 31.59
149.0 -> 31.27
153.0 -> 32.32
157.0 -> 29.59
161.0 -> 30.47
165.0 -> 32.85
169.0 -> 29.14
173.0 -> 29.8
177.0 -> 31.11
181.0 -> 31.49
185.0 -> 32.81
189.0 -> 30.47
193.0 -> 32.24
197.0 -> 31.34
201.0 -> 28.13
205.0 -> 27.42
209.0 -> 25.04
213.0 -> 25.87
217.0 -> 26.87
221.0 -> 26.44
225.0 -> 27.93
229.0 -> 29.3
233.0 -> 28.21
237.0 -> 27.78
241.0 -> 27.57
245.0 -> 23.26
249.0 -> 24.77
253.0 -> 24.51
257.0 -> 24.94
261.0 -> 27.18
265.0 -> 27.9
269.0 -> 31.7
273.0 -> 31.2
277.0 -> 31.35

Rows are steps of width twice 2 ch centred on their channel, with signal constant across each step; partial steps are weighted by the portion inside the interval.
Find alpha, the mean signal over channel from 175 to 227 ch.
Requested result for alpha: 29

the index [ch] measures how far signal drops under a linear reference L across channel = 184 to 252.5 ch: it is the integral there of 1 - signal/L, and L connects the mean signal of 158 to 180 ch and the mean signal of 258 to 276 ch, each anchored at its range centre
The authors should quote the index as 5.0 ch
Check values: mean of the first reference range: 30.7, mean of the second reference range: 29.3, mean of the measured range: 27.8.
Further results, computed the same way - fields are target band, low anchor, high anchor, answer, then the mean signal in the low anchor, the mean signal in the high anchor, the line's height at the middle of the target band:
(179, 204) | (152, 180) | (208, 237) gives -1.53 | 30.7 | 27.2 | 29.1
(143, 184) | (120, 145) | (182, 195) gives 0.67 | 31.2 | 31.8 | 31.5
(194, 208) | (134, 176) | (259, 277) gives 0.73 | 31.1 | 29.7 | 30.5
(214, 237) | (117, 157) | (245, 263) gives -0.93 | 31.2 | 25.1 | 26.6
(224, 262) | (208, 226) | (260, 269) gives 1.43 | 26.4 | 28.5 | 27.6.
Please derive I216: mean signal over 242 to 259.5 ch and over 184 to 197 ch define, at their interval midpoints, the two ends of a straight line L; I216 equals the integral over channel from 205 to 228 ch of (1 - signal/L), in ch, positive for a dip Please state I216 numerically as 1.58 ch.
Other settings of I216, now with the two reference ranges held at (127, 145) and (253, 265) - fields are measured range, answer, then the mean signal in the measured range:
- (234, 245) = 0.0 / 26.9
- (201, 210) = 0.5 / 26.8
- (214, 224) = 0.4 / 26.7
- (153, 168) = -0.4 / 31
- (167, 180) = -0.2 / 30.1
